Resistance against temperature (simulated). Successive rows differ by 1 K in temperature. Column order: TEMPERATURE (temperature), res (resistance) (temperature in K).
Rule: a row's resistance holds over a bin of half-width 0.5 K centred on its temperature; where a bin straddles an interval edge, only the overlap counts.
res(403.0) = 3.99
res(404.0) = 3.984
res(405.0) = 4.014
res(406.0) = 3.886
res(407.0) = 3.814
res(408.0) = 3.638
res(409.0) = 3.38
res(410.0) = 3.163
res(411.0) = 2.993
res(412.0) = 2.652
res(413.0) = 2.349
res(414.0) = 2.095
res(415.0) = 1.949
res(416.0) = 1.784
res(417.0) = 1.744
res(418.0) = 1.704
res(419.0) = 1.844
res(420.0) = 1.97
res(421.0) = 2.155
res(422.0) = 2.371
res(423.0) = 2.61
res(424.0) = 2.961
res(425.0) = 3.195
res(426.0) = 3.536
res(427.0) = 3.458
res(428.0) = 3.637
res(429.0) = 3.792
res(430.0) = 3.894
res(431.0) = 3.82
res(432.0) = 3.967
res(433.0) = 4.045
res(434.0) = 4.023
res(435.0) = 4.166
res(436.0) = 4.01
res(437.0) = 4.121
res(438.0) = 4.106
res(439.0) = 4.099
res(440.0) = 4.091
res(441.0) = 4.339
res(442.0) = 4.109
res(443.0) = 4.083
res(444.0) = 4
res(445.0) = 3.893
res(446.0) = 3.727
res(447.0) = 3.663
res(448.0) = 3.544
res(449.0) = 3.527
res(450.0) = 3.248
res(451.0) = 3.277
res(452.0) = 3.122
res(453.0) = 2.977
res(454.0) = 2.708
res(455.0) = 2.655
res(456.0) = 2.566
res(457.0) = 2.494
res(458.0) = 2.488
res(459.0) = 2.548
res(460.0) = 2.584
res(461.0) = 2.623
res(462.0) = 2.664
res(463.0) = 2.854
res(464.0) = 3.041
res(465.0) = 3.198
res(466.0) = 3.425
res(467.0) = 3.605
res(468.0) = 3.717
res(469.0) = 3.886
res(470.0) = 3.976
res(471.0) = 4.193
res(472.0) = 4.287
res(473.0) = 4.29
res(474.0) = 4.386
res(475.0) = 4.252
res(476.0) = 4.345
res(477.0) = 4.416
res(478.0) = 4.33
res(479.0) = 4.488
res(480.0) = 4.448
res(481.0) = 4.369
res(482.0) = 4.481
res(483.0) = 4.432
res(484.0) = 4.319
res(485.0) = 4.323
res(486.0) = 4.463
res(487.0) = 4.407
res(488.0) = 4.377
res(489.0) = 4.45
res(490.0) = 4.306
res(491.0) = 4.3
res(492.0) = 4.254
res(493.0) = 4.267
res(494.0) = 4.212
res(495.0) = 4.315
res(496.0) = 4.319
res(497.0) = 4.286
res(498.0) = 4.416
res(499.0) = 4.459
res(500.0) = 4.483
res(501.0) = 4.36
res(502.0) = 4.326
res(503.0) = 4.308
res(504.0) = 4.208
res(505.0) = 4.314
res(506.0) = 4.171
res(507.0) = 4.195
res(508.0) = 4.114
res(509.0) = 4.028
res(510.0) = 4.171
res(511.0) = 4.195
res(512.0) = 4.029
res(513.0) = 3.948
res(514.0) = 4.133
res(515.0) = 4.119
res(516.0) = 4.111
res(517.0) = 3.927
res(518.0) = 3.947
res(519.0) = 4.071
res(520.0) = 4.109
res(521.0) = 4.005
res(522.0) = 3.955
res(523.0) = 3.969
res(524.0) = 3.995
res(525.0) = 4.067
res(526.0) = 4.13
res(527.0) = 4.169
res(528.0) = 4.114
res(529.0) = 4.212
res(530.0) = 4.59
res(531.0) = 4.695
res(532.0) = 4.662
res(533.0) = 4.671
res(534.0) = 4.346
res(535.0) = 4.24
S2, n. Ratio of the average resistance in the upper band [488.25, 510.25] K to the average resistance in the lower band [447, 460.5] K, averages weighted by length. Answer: 1.5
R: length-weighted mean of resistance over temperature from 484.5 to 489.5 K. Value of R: 4.4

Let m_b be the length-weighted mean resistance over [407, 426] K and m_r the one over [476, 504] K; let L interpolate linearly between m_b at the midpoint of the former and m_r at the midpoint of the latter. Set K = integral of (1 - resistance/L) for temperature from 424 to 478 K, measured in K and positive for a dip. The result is -4.1 K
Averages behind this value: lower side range 2.54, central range 3.6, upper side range 4.36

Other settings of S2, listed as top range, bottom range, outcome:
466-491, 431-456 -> 1.15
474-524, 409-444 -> 1.32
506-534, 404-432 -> 1.42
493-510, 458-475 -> 1.24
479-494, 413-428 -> 1.80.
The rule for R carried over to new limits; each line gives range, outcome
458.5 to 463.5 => 2.65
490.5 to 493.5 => 4.27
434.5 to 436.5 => 4.09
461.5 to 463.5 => 2.76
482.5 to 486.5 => 4.38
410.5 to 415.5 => 2.41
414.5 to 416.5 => 1.87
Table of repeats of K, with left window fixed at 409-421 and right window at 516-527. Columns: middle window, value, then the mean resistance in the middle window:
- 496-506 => -1.8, 4.34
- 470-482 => -3.9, 4.34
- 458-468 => 0.3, 2.96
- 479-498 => -4.8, 4.36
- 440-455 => -4.3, 3.57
